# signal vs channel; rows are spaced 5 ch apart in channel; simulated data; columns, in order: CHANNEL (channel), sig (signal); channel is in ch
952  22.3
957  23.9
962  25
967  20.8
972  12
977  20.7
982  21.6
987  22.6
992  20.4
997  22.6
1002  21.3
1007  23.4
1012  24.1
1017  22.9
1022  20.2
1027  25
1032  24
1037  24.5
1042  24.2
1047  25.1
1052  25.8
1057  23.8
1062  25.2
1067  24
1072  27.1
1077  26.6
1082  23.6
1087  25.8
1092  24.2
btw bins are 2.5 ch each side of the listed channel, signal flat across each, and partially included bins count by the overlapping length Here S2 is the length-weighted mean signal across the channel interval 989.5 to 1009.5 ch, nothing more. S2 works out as 21.9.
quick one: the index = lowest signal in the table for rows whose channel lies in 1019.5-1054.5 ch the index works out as 20.2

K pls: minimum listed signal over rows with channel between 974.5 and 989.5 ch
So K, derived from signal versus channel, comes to 20.7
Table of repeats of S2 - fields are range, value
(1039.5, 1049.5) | 24.6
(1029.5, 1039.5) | 24.2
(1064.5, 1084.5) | 25.3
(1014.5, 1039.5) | 23.3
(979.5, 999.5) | 21.8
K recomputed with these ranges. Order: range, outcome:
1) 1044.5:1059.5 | 23.8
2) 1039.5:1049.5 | 24.2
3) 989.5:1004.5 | 20.4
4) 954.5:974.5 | 12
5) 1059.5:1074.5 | 24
